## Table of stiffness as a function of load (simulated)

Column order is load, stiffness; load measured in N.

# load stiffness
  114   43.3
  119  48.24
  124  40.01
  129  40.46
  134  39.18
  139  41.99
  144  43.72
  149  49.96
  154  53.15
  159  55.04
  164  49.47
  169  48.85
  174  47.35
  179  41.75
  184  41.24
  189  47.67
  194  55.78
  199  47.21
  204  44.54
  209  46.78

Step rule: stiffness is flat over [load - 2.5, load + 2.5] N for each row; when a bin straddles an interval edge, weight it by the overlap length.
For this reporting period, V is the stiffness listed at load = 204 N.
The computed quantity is 44.54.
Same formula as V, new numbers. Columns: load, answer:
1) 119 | 48.24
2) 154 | 53.15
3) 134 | 39.18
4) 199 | 47.21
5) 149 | 49.96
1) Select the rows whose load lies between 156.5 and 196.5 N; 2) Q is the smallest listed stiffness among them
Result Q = 41.24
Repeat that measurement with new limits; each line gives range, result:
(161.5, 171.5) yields 48.85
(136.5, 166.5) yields 41.99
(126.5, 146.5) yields 39.18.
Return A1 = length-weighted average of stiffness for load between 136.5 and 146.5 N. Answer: 42.9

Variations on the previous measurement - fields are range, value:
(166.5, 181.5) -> 46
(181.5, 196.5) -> 48.2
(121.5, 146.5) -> 41.1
